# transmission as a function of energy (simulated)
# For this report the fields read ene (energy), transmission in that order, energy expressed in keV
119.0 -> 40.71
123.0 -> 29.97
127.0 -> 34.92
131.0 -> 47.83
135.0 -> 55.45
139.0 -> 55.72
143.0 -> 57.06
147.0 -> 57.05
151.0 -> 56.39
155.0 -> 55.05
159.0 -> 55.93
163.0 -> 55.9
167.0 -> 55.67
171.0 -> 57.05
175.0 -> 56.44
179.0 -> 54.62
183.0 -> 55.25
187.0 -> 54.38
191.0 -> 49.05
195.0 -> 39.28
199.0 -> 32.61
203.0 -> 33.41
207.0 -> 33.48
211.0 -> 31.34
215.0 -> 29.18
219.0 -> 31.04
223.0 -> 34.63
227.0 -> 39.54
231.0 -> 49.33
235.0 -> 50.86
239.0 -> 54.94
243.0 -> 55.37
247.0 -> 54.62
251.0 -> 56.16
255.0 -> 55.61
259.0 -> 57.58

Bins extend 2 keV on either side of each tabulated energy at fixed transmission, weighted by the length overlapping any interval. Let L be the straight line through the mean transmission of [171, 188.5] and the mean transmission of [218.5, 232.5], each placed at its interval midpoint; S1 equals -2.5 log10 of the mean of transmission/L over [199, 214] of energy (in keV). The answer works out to 0.374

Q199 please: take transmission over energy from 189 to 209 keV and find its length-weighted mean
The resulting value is 37.6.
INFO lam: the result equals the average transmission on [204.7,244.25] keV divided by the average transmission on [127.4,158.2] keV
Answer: 0.8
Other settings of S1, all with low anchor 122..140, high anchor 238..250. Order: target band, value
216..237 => 0.30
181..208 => 0.18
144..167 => -0.19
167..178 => -0.16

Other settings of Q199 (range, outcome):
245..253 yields 55.4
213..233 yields 36.7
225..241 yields 48.7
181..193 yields 52.9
